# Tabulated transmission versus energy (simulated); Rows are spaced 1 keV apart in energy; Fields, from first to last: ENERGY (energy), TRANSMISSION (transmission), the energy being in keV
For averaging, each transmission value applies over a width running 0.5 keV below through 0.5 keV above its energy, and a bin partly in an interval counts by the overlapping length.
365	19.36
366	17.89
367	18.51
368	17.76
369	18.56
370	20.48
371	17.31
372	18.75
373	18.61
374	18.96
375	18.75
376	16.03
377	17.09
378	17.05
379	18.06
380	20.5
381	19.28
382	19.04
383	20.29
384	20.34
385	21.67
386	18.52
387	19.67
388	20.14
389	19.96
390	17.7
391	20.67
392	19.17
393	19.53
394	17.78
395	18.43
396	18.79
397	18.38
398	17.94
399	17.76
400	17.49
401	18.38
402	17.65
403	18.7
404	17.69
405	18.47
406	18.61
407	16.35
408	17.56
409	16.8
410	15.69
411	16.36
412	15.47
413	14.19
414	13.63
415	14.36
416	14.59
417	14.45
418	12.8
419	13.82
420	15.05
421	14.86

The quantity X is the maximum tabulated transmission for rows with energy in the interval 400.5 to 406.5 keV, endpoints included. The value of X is 18.7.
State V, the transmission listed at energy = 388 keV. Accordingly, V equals 20.14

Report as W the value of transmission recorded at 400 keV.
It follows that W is 17.49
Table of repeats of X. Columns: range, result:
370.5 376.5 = 18.96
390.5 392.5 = 20.67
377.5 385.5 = 21.67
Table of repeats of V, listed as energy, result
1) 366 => 17.89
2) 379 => 18.06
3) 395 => 18.43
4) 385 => 21.67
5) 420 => 15.05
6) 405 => 18.47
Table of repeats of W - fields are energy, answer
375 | 18.75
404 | 17.69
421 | 14.86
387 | 19.67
